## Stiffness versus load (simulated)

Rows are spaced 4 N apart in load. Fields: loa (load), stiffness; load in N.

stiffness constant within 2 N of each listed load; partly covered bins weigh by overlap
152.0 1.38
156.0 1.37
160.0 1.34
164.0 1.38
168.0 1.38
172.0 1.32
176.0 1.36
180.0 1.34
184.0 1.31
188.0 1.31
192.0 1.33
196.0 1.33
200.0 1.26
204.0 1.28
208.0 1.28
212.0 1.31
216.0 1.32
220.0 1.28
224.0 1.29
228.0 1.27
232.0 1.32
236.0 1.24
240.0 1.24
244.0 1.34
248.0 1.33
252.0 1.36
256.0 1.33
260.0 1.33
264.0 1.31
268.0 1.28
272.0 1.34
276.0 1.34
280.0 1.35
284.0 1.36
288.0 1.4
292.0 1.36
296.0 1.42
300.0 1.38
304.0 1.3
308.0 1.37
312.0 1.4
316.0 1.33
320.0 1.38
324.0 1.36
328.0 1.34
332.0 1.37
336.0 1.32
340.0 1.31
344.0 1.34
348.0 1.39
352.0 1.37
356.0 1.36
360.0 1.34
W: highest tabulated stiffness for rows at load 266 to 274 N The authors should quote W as 1.34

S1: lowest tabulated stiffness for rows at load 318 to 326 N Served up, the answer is 1.36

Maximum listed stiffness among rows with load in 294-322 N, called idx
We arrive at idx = 1.42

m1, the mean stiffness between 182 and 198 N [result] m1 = 1.32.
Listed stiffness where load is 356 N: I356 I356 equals 1.36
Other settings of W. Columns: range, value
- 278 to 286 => 1.36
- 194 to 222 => 1.33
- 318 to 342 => 1.38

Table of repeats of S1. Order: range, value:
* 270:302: 1.34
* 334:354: 1.31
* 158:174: 1.32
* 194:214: 1.26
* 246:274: 1.28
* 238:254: 1.24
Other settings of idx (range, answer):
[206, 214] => 1.31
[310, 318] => 1.4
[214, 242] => 1.32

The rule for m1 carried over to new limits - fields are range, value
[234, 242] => 1.24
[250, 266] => 1.33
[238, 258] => 1.32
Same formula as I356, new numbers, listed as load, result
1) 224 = 1.29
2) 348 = 1.39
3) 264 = 1.31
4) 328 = 1.34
